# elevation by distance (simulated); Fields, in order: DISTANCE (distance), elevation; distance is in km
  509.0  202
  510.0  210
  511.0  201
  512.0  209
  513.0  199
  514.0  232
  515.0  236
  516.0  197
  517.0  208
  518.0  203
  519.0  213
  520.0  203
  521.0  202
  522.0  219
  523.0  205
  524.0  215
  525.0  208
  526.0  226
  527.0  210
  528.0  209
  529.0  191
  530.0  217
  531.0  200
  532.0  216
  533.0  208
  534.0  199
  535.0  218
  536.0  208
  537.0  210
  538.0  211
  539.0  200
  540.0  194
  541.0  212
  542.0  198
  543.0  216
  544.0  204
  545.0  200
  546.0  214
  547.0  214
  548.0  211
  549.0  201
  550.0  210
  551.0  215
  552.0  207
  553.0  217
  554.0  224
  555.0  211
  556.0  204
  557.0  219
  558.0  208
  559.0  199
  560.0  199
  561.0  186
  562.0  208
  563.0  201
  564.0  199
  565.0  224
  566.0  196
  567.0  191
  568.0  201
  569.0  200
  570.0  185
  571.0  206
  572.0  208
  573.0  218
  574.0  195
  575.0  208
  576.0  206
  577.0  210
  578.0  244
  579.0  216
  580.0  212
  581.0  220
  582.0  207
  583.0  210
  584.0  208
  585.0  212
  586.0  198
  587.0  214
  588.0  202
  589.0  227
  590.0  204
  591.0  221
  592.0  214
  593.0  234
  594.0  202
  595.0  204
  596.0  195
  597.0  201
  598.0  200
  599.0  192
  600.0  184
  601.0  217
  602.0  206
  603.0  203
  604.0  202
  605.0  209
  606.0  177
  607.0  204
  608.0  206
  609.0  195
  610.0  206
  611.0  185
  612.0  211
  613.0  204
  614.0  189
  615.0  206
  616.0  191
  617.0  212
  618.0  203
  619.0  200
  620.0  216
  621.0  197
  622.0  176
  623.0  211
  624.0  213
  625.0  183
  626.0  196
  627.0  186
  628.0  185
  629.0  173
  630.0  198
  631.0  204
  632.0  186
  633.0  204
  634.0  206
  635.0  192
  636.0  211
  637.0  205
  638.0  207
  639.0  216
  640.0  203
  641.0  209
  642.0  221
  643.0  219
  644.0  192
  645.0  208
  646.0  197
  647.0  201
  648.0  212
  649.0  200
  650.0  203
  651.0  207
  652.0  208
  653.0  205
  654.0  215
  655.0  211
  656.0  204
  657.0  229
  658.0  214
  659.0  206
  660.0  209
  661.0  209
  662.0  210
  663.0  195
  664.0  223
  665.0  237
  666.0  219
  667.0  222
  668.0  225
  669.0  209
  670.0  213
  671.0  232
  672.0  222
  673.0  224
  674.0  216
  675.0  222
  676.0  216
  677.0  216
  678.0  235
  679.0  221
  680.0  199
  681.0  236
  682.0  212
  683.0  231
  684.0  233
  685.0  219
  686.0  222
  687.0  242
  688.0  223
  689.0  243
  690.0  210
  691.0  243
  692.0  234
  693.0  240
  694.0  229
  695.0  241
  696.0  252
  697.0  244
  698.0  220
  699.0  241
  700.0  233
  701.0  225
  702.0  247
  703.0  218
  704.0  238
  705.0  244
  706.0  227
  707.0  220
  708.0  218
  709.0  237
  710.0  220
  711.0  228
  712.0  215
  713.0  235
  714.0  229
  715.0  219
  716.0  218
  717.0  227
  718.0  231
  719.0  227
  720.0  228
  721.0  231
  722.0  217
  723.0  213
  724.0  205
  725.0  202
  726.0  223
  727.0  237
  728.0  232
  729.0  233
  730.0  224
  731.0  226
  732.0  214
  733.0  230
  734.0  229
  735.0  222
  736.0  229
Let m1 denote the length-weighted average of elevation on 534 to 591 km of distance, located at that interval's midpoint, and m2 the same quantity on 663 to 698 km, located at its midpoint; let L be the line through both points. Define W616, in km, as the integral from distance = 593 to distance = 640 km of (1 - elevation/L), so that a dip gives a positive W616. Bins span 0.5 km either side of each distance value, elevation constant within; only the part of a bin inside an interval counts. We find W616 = 3.6 km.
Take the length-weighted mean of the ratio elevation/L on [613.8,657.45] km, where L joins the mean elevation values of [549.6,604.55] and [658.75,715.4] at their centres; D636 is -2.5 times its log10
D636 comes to 0.07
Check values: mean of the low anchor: 207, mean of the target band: 203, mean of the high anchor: 226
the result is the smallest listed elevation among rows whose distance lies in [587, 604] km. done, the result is 184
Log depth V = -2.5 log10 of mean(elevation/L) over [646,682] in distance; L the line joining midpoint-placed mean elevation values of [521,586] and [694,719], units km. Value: 0.05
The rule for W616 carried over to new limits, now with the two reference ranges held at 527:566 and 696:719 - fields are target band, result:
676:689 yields 0.08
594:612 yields 1.29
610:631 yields 1.96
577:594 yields -0.16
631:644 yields 0.82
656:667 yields 0.40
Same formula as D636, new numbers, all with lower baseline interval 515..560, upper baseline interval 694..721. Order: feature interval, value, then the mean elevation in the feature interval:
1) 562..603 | 0.04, 207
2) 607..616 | 0.09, 200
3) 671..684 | 0.02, 222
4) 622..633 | 0.14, 193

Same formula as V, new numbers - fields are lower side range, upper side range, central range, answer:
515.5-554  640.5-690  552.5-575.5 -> 0.028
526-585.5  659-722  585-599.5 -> 0.024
